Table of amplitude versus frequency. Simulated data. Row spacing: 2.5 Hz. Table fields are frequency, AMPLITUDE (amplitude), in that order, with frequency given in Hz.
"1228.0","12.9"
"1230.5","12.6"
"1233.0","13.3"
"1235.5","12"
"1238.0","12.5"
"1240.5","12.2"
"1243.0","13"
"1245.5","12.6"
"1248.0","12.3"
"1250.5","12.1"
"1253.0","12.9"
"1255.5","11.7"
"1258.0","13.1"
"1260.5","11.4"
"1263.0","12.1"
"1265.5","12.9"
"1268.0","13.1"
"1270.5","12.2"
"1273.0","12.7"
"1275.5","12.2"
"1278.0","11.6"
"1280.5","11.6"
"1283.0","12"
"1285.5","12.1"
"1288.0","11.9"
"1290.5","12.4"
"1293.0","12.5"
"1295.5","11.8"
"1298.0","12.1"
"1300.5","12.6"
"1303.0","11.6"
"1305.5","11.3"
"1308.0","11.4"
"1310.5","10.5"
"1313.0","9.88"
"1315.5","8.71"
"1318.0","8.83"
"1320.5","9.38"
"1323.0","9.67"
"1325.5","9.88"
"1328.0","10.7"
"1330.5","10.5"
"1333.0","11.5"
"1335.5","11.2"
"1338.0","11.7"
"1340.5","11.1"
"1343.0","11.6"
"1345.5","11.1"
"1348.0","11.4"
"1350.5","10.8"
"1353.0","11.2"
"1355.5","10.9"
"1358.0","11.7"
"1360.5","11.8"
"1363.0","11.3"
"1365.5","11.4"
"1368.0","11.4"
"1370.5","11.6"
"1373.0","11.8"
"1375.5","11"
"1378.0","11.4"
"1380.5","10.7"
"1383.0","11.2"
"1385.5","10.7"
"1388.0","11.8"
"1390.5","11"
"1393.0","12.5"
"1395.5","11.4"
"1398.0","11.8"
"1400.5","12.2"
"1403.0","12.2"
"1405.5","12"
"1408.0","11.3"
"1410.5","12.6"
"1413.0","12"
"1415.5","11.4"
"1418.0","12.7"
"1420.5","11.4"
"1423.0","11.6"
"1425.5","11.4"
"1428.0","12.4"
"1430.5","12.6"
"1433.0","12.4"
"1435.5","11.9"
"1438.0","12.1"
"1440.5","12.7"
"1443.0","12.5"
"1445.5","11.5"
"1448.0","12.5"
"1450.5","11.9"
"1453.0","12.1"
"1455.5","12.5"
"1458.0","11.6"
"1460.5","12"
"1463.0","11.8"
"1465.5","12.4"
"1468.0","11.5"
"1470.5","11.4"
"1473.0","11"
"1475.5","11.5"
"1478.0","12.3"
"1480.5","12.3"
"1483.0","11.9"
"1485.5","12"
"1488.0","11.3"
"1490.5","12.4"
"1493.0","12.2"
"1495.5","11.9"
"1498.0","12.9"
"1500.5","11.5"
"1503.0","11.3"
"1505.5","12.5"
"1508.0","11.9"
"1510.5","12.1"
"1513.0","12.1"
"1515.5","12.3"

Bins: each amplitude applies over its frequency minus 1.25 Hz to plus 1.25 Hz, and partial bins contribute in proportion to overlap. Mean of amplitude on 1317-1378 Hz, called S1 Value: 11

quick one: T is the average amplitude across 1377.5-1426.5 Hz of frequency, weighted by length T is 11.7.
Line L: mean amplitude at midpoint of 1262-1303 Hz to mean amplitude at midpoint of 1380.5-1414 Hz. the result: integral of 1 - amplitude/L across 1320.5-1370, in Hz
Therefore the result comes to 3.62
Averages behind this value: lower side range 12.2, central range 11.1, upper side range 11.7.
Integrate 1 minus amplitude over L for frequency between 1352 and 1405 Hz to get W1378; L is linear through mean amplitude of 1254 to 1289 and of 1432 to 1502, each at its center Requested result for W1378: 2.6 Hz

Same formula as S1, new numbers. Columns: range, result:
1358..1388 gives 11.3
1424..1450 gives 12.2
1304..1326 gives 9.97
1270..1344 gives 11.2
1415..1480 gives 12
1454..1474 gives 11.8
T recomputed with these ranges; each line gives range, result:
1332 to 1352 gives 11.3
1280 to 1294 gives 12.1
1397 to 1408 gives 12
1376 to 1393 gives 11.2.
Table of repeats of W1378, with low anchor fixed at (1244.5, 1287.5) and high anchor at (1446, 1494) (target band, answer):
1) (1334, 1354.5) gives 1.47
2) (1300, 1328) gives 4.33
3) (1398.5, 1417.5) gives 0.07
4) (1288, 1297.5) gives 0.03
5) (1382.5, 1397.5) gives 0.73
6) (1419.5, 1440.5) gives -0.07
